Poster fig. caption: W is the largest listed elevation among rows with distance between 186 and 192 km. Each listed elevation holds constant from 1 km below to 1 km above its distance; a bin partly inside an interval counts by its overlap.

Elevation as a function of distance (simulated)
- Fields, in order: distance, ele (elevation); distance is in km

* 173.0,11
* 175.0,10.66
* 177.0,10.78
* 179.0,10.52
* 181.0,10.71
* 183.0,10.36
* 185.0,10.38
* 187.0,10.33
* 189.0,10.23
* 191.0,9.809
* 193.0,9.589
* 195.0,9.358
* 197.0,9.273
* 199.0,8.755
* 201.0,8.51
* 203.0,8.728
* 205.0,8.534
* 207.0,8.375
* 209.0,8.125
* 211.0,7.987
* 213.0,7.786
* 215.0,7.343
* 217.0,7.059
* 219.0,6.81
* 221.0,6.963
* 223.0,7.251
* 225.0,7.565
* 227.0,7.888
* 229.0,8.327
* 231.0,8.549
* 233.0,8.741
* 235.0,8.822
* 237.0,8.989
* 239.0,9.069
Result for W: 10.33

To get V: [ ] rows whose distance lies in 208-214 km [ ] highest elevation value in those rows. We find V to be 8.125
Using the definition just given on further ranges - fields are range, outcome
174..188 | 10.78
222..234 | 8.741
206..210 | 8.375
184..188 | 10.38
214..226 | 7.565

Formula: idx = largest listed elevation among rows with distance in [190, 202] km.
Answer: 9.809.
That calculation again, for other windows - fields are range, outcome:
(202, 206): 8.728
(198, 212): 8.755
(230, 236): 8.822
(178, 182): 10.71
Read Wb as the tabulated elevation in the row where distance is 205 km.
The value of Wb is 8.534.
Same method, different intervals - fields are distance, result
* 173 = 11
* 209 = 8.125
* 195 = 9.358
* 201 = 8.51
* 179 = 10.52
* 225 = 7.565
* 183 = 10.36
